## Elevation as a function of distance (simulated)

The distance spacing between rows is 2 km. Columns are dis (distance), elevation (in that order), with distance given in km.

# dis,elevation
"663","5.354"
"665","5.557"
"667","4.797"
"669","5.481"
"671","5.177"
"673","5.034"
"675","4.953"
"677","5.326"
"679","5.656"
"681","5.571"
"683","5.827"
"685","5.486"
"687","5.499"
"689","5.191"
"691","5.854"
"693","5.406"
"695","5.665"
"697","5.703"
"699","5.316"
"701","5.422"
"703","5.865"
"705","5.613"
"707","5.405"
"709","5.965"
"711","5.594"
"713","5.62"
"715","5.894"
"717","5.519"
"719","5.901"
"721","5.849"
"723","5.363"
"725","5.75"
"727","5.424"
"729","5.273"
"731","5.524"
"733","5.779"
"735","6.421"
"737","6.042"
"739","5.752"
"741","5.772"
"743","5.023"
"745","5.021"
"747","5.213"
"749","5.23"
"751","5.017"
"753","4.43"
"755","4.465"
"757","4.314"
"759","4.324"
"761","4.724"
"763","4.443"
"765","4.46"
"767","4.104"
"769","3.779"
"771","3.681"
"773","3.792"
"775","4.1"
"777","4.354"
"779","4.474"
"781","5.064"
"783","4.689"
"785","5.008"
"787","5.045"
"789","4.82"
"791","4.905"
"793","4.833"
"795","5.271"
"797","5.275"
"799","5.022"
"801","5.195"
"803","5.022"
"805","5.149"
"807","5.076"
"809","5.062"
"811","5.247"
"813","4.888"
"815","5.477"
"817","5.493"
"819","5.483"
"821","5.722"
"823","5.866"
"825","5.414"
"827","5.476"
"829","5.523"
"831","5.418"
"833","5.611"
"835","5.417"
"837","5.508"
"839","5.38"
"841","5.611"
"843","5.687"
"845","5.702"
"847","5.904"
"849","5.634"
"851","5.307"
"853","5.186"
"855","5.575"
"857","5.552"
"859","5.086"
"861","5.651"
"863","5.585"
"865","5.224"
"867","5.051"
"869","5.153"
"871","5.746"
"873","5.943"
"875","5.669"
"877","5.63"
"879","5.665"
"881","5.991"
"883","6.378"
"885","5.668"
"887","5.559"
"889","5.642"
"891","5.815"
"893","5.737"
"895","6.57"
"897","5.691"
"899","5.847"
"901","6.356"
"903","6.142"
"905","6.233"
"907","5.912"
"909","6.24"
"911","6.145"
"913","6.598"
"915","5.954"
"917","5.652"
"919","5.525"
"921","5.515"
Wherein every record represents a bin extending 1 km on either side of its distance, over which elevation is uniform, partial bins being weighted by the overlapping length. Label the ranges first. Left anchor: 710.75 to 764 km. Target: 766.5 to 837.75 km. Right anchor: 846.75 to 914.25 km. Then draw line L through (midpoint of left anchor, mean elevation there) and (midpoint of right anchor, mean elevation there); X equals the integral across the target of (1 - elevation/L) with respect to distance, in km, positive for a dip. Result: 6.6 km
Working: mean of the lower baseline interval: 5.32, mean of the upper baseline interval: 5.77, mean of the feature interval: 5.01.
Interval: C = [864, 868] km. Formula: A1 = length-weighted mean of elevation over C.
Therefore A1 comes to 5.14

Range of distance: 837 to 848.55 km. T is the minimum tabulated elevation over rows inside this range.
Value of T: 5.38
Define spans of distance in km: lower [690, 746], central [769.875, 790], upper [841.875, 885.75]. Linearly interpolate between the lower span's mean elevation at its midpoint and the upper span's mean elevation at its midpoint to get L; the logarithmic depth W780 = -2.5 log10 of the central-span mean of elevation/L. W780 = 0.24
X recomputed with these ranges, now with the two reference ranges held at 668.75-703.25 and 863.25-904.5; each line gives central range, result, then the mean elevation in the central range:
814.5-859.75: 1.4 km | 5.53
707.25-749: -0.7 km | 5.62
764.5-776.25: 3.4 km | 3.97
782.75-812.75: 3.2 km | 5.05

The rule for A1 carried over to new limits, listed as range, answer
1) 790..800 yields 5.06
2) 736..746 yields 5.52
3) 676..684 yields 5.6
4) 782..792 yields 4.89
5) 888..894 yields 5.73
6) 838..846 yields 5.59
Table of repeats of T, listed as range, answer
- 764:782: 3.681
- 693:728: 5.316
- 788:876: 4.82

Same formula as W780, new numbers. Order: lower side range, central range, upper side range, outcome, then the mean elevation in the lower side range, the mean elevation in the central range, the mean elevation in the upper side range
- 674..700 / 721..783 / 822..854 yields 0.12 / 5.5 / 4.92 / 5.54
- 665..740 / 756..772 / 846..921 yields 0.31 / 5.57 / 4.23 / 5.76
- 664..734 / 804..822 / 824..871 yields 0.04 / 5.52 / 5.29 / 5.47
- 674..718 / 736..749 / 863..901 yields 0.03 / 5.56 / 5.45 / 5.73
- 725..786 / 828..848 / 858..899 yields -0.03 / 4.87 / 5.58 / 5.68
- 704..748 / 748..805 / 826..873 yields 0.20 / 5.62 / 4.65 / 5.49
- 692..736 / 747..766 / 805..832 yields 0.19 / 5.65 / 4.63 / 5.39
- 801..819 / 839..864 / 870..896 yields 0.01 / 5.19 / 5.53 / 5.85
